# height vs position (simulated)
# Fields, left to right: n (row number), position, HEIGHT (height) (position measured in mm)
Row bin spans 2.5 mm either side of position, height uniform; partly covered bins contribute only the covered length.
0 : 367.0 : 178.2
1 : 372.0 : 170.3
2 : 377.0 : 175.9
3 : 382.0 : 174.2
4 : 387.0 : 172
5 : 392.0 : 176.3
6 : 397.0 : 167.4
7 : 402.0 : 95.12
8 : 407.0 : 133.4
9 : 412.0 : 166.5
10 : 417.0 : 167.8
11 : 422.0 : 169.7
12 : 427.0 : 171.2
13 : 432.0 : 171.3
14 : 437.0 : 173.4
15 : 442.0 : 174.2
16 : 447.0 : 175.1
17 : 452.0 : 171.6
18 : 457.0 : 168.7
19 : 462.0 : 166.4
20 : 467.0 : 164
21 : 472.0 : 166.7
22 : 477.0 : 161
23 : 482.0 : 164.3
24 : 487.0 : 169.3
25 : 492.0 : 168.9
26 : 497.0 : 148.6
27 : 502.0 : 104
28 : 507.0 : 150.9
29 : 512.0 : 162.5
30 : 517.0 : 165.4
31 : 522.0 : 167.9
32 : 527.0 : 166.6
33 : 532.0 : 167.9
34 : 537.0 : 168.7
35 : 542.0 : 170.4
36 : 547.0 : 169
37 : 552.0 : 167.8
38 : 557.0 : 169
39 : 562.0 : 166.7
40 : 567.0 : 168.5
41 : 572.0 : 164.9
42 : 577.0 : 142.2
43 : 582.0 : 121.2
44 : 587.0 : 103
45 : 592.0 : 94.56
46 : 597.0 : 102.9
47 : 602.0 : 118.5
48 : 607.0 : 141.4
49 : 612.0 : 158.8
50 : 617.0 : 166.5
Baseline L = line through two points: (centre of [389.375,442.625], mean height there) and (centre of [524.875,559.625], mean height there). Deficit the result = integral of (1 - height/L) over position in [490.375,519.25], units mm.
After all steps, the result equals 2.9 mm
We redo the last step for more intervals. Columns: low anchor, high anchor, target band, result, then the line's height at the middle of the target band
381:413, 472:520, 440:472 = -3.1 mm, 155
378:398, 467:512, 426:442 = -0.7 mm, 165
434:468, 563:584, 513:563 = -3.5 mm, 157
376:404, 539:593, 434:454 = -2.1 mm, 157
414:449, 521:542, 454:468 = 0.3 mm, 171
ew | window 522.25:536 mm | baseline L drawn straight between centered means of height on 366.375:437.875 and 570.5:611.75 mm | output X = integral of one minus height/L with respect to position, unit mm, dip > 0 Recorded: -3.0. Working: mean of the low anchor 164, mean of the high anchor 125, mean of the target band 168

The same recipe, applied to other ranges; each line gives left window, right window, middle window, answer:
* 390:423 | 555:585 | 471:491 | -1.6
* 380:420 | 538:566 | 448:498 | -1.1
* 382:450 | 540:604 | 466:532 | -2.8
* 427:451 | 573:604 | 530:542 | -2.9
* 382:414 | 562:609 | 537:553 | -4.0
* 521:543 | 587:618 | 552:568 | -1.7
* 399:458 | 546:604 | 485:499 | -0.9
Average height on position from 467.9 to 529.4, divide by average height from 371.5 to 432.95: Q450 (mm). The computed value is 0.98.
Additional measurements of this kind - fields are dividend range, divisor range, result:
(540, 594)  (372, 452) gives 0.91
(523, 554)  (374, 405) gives 1.05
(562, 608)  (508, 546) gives 0.78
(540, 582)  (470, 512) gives 1.05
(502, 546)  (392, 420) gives 1.08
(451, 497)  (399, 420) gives 1.17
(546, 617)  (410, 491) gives 0.84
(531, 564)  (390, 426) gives 1.09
